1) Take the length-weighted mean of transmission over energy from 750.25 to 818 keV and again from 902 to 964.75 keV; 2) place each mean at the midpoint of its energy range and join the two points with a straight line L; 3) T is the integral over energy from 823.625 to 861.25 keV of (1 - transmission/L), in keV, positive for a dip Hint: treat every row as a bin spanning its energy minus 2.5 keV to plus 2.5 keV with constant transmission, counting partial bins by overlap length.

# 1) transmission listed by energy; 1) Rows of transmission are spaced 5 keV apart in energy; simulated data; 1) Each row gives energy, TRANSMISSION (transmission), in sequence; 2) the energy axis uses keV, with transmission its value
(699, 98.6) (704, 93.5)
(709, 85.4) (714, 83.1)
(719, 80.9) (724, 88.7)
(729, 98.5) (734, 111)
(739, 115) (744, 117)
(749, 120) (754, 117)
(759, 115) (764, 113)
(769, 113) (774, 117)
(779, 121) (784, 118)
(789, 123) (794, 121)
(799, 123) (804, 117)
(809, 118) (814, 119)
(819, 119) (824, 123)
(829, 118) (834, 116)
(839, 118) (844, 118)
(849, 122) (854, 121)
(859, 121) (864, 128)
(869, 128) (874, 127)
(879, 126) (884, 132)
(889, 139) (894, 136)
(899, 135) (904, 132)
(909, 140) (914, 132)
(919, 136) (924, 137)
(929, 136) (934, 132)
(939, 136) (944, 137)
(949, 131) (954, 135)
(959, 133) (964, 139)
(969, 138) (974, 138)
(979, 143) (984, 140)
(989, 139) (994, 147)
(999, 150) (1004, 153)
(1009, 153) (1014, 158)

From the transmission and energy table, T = 1.59 keV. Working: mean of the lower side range 118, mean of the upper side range 135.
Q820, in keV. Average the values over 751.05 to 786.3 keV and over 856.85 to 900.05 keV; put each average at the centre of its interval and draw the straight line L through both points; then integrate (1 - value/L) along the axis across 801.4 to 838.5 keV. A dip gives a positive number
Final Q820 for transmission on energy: 1.27 keV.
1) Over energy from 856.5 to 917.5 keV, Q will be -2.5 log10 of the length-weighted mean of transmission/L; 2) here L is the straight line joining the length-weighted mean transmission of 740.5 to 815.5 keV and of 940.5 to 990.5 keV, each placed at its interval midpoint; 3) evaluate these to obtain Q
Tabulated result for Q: -0.018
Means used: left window 118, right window 137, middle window 131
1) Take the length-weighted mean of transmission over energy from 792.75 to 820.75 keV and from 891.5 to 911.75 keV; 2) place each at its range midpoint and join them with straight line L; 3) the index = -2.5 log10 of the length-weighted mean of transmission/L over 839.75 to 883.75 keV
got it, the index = 0.04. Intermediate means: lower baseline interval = 119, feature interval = 124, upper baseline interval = 136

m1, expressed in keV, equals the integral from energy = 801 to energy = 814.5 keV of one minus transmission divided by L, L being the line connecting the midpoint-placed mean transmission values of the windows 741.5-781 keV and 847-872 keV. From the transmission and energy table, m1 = 0.2 keV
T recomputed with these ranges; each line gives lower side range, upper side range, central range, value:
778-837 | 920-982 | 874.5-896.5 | -0.7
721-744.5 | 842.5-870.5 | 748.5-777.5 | -1.8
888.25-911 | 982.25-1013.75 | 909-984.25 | 2.9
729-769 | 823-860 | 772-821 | -1.2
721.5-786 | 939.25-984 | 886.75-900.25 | -0.8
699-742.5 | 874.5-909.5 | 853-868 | 0.3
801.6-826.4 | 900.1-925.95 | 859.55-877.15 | 0.2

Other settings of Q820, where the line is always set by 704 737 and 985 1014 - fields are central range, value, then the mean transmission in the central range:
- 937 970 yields 0.9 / 135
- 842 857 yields -0.3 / 120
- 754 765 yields -1.7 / 115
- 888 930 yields -1.8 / 136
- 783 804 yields -2.8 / 121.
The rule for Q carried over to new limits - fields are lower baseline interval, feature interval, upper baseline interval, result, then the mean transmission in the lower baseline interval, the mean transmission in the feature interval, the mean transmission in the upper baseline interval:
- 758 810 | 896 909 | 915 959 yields -0.031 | 118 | 135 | 135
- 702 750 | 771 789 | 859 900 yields -0.087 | 98.7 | 119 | 131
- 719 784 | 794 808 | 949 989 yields -0.025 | 111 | 120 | 138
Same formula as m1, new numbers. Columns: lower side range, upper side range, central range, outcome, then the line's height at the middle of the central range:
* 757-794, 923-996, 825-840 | 0.7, 124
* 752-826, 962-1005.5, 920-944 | 0.2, 136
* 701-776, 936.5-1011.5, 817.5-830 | -0.3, 118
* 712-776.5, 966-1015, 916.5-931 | -0.1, 135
